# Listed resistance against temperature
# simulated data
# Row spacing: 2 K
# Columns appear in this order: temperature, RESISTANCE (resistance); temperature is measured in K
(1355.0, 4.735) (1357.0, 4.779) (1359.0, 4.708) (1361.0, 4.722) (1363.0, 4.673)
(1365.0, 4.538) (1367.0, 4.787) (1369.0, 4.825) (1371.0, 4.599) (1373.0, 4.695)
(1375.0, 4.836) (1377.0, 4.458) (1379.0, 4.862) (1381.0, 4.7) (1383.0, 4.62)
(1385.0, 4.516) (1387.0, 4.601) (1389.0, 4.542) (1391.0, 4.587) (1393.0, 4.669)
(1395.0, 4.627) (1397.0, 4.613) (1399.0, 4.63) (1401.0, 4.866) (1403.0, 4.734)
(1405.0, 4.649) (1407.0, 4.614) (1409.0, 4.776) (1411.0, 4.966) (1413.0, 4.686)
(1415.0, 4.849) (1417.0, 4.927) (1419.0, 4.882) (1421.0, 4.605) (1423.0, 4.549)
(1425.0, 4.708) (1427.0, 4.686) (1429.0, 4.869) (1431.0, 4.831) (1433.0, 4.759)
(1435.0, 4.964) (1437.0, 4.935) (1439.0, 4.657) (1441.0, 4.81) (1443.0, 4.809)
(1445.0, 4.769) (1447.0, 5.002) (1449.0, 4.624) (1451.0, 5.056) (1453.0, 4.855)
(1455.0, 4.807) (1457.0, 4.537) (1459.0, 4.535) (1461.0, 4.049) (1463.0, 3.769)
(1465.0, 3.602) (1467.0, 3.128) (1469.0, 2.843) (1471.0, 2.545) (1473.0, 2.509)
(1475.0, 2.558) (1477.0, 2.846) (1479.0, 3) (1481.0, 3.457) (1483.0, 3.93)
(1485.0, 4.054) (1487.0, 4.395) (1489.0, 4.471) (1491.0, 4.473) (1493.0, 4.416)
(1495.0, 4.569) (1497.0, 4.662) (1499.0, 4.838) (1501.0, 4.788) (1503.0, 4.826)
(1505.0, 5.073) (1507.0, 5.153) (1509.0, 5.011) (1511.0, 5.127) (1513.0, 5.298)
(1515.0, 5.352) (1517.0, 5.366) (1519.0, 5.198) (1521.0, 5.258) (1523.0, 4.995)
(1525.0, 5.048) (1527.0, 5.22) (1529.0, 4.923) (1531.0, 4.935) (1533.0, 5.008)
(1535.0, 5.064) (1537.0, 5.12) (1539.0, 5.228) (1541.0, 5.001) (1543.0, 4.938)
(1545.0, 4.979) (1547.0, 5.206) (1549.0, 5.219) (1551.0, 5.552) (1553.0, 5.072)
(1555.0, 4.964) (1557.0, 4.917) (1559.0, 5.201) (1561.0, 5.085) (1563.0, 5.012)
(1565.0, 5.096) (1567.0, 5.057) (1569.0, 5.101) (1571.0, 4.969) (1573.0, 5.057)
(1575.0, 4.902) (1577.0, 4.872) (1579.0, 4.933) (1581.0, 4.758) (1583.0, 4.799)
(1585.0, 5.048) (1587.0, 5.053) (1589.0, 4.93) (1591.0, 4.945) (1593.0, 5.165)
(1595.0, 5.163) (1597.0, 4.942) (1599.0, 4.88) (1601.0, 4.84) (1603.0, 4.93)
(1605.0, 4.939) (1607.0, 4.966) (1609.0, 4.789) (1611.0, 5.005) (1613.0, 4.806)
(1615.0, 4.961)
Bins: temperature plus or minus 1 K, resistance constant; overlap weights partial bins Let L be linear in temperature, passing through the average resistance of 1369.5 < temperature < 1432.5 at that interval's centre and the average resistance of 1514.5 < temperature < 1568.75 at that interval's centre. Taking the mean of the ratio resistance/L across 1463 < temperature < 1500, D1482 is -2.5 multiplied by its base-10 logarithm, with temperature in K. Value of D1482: 0.32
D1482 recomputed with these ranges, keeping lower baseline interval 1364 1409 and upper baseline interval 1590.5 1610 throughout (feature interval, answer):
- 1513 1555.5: -0.06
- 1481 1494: 0.14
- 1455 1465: 0.13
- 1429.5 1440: -0.02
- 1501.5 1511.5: -0.04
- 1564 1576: -0.03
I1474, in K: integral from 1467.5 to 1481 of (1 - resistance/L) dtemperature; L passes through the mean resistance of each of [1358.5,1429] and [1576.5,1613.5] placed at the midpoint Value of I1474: 5.7 K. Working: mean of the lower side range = 4.7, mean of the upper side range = 4.94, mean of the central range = 2.79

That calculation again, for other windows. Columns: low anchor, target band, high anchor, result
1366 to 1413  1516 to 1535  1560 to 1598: -0.8 K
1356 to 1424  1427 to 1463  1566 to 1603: 0.3 K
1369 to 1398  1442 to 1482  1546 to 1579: 8.0 K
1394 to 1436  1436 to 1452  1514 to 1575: 0.0 K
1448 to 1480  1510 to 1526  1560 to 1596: -3.3 K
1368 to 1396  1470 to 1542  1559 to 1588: 4.8 K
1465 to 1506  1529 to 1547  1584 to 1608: -2.6 K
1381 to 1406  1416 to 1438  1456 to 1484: -3.8 K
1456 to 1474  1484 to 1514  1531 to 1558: -4.0 K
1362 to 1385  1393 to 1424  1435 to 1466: -0.6 K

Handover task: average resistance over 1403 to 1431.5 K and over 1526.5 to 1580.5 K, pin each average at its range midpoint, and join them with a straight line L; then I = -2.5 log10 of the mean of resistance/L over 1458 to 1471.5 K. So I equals 0.35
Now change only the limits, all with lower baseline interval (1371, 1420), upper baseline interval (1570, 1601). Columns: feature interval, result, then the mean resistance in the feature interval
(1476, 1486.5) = 0.35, 3.5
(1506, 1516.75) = -0.07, 5.2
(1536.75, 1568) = -0.04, 5.1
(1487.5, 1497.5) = 0.08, 4.5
